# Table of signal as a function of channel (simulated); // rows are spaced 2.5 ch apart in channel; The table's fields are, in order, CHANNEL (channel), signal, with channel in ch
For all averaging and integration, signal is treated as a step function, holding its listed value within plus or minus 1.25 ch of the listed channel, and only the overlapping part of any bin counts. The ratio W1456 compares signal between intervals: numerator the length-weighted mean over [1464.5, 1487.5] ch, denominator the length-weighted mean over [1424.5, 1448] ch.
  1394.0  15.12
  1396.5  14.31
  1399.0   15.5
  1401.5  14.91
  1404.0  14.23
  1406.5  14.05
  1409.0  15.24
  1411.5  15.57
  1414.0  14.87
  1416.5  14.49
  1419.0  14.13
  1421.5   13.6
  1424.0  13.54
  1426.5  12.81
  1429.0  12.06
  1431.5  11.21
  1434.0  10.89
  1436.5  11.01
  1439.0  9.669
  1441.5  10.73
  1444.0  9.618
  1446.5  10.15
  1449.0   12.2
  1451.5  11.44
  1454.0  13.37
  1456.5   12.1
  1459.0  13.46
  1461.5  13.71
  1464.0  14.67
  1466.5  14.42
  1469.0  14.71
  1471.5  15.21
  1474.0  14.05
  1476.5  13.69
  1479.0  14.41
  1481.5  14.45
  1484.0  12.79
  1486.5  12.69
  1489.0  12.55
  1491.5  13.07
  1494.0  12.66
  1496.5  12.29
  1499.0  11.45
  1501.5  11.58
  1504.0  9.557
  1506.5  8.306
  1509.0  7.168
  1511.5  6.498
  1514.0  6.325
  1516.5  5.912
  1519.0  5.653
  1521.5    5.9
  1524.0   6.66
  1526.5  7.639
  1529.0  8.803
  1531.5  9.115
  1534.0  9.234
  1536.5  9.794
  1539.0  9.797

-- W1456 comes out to 1.3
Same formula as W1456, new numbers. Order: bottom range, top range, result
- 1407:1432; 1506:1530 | 0.49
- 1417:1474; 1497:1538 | 0.65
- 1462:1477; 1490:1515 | 0.69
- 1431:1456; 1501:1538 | 0.71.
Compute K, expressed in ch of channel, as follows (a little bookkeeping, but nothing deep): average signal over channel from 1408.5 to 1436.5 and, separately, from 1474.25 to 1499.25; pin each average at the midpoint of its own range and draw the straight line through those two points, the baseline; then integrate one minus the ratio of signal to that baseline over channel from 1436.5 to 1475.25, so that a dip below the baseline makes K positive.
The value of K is 1.8 ch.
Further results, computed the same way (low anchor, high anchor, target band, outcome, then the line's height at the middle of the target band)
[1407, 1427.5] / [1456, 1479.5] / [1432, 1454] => 5.13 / 14.2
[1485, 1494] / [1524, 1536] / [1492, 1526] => 7.40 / 10.7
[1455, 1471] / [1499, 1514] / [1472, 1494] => -3.83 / 11.5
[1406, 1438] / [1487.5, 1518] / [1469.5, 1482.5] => -4.09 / 10.9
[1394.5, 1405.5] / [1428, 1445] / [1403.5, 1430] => -2.40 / 12.9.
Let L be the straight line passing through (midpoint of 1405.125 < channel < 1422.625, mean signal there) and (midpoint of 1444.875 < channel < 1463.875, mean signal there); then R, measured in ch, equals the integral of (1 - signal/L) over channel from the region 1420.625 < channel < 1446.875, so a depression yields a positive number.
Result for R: 4.17 ch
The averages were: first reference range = 14.6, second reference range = 12.4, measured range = 11.4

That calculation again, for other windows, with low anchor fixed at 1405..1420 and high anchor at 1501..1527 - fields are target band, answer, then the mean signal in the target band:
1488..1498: -4.3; 12.6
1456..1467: -2.6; 13.7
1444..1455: 0.4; 11.5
